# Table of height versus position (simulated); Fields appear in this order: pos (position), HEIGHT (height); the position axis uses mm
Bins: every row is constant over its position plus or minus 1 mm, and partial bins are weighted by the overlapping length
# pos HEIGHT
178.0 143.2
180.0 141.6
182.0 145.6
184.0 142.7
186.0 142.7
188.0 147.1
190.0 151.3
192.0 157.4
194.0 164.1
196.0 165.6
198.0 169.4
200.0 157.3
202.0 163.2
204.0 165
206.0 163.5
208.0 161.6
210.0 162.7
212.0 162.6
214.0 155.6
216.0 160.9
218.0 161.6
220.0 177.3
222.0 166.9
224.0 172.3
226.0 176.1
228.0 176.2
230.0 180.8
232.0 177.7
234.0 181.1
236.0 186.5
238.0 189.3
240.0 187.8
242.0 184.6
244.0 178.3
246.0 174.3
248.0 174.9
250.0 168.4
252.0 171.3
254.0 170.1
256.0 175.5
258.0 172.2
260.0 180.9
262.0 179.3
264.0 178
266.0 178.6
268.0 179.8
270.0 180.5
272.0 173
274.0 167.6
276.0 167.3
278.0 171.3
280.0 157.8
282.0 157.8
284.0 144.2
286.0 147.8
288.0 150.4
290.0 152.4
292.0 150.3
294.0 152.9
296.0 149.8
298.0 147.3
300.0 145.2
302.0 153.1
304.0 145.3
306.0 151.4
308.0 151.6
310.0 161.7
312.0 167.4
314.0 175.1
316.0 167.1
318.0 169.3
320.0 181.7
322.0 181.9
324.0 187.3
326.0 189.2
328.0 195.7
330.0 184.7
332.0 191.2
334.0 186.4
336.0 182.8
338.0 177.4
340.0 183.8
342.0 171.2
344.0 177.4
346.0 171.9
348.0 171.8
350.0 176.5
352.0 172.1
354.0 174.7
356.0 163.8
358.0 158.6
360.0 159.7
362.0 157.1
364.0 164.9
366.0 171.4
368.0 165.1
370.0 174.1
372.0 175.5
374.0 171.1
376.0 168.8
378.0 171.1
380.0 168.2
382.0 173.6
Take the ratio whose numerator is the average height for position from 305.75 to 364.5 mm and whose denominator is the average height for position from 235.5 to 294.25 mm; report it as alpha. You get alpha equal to 1.02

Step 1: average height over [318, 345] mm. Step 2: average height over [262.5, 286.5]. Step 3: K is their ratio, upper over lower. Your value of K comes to 1.09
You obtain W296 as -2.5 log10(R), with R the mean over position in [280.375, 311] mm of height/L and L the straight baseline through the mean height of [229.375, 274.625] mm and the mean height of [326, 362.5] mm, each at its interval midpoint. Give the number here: 0.17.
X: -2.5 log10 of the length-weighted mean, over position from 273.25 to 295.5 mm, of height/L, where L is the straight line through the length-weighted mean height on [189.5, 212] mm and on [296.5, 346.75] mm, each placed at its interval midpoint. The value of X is 0.08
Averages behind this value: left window 162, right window 172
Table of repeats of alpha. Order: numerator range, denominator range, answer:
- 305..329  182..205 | 1.11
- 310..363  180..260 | 1.05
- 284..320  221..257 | 0.88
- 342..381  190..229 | 1.03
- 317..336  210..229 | 1.11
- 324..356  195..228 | 1.09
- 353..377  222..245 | 0.93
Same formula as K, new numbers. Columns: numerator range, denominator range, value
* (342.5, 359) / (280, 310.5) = 1.13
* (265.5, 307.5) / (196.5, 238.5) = 0.93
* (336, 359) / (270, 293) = 1.09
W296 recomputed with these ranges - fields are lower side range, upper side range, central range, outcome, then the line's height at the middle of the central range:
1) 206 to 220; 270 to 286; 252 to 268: -0.09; 163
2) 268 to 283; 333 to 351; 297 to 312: 0.14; 173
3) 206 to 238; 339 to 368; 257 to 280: -0.03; 170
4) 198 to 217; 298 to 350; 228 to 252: -0.09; 165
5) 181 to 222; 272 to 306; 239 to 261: -0.13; 156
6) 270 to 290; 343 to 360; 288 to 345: -0.02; 165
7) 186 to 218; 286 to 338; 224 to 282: -0.08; 163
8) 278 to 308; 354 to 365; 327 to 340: -0.18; 158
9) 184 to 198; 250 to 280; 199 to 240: -0.05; 162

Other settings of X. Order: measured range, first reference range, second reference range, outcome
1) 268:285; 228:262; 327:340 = 0.096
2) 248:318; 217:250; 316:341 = 0.110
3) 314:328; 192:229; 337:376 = -0.069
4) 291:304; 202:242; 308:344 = 0.183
